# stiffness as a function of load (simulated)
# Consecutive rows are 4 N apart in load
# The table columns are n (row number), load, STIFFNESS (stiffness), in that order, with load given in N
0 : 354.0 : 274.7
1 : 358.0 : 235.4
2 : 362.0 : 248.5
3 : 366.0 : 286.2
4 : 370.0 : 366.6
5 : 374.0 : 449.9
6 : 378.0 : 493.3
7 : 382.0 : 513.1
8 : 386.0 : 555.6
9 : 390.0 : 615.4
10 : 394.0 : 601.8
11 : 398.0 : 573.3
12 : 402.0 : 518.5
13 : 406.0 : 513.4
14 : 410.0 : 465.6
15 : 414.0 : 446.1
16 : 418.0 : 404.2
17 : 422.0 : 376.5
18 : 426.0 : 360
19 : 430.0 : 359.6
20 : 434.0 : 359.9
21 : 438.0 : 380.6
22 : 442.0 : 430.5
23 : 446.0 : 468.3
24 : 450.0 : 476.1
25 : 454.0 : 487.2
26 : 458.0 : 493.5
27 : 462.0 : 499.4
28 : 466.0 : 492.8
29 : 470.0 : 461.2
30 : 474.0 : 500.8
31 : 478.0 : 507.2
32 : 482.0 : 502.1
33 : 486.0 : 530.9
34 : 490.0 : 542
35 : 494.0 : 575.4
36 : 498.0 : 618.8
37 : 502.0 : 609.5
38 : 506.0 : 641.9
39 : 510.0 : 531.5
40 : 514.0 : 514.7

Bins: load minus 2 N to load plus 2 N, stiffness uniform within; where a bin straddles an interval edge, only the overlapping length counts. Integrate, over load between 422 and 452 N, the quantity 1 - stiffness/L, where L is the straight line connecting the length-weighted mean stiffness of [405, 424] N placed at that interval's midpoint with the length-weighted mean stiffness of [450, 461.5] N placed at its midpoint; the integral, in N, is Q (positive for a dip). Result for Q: 4.1 N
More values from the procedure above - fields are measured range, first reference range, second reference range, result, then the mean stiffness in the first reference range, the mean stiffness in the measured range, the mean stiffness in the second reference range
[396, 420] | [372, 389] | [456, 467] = 0.9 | 510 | 487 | 495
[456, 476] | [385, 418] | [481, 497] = 1.9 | 528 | 490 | 545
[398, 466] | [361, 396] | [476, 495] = 7.0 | 465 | 445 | 529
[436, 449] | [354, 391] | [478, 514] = 1.7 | 405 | 430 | 563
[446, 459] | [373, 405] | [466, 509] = 1.5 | 542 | 482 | 546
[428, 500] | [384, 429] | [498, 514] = 8.6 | 491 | 483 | 587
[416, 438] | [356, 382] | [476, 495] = 3.5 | 359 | 373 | 529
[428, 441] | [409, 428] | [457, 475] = 1.9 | 408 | 372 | 489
